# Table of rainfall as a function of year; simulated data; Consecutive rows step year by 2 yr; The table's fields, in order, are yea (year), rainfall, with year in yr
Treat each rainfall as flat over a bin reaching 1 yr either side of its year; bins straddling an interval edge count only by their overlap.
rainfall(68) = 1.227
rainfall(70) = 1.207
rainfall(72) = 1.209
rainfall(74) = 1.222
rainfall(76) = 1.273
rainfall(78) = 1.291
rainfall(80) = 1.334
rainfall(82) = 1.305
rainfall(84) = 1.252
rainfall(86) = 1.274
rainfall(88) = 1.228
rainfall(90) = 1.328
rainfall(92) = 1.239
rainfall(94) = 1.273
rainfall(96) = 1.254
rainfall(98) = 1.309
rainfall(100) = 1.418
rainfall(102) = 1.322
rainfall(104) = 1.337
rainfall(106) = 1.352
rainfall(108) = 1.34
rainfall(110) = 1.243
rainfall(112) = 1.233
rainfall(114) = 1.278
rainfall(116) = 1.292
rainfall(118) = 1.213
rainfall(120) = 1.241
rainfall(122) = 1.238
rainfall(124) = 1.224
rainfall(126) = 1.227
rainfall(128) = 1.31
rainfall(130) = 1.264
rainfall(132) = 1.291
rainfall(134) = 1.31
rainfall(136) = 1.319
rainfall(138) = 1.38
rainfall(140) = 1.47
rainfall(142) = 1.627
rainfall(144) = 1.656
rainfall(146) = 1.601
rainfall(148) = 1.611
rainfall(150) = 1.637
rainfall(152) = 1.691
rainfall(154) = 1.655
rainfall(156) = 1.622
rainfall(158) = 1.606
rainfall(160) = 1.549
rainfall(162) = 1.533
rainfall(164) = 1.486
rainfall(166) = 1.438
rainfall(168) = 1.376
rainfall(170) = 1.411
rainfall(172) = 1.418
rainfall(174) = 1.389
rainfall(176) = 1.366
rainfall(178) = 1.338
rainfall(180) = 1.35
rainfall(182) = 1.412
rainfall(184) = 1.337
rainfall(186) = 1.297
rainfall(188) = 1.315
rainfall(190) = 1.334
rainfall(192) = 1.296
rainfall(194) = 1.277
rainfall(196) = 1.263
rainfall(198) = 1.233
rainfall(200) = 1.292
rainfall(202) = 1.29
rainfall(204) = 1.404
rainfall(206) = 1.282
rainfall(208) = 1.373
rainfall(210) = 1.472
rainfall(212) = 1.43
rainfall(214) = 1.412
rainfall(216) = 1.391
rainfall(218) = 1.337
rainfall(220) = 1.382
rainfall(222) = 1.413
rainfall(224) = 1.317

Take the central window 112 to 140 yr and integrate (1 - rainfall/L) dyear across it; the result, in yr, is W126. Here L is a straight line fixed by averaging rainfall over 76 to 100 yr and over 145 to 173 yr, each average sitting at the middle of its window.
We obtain 2.8 yr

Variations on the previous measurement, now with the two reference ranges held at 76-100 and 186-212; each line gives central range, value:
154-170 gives -2.53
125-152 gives -3.01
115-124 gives 0.37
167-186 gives -0.84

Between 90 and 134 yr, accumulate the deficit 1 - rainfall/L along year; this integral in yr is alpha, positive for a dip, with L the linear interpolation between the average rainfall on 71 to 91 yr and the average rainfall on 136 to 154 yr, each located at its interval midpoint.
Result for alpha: 4.1 yr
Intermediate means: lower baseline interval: 1.27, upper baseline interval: 1.57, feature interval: 1.28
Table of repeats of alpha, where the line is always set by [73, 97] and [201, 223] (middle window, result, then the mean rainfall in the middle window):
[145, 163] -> -3.79 yr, 1.61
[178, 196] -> 0.46 yr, 1.32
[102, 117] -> -0.05 yr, 1.3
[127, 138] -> 0.06 yr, 1.31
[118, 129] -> 0.51 yr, 1.24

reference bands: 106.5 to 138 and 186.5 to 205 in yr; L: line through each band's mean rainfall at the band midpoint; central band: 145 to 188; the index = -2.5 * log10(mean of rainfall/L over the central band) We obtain -0.149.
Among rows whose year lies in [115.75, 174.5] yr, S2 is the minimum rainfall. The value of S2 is 1.213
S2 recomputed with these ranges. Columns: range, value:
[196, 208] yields 1.233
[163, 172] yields 1.376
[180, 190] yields 1.297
